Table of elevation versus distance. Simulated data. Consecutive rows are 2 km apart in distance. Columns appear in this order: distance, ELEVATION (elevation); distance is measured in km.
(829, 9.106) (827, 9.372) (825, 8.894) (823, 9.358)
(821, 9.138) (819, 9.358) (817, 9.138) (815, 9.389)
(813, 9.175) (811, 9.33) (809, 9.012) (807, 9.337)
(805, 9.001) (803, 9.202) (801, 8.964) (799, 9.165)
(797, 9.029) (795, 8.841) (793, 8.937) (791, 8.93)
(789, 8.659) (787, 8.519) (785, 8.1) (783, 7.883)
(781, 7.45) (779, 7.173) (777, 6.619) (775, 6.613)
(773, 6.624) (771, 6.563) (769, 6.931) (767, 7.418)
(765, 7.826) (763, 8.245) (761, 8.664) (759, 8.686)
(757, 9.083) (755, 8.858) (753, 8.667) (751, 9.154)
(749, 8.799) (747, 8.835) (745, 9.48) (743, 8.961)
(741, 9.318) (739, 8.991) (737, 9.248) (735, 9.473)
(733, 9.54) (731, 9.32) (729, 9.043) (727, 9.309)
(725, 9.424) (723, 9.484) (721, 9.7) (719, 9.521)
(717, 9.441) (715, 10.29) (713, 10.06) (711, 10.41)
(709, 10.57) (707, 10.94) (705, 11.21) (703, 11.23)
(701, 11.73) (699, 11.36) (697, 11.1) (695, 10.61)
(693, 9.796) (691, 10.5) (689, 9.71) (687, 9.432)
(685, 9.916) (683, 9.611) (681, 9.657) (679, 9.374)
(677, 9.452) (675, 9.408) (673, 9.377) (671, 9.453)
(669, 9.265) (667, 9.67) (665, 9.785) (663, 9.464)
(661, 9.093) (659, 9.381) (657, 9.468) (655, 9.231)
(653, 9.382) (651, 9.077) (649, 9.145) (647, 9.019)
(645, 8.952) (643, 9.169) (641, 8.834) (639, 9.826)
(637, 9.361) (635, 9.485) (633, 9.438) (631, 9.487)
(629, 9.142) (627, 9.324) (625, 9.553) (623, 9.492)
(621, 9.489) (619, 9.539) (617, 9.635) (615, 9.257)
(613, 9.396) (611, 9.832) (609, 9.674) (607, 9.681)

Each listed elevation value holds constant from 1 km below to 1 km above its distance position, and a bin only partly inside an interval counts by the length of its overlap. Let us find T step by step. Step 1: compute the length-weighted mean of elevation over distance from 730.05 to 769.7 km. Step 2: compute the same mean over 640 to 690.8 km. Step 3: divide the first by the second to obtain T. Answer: 0.94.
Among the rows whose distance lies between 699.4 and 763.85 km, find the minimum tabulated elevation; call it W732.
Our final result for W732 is 8.245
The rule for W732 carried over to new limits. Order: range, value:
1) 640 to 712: 8.834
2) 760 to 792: 6.563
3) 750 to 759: 8.667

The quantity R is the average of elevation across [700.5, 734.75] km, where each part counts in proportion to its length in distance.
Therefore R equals 10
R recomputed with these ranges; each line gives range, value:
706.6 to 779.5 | 8.84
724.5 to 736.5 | 9.34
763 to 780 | 7.05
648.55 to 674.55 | 9.37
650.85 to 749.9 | 9.74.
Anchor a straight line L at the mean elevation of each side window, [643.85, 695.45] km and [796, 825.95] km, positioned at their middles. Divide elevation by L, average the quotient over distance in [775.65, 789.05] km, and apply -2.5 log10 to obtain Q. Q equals 0.20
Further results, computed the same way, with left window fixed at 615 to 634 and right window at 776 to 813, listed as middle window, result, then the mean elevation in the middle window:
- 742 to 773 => 0.053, 8.35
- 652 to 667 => -0.018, 9.42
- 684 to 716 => -0.166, 10.6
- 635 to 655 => 0.015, 9.21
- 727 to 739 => -0.048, 9.3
